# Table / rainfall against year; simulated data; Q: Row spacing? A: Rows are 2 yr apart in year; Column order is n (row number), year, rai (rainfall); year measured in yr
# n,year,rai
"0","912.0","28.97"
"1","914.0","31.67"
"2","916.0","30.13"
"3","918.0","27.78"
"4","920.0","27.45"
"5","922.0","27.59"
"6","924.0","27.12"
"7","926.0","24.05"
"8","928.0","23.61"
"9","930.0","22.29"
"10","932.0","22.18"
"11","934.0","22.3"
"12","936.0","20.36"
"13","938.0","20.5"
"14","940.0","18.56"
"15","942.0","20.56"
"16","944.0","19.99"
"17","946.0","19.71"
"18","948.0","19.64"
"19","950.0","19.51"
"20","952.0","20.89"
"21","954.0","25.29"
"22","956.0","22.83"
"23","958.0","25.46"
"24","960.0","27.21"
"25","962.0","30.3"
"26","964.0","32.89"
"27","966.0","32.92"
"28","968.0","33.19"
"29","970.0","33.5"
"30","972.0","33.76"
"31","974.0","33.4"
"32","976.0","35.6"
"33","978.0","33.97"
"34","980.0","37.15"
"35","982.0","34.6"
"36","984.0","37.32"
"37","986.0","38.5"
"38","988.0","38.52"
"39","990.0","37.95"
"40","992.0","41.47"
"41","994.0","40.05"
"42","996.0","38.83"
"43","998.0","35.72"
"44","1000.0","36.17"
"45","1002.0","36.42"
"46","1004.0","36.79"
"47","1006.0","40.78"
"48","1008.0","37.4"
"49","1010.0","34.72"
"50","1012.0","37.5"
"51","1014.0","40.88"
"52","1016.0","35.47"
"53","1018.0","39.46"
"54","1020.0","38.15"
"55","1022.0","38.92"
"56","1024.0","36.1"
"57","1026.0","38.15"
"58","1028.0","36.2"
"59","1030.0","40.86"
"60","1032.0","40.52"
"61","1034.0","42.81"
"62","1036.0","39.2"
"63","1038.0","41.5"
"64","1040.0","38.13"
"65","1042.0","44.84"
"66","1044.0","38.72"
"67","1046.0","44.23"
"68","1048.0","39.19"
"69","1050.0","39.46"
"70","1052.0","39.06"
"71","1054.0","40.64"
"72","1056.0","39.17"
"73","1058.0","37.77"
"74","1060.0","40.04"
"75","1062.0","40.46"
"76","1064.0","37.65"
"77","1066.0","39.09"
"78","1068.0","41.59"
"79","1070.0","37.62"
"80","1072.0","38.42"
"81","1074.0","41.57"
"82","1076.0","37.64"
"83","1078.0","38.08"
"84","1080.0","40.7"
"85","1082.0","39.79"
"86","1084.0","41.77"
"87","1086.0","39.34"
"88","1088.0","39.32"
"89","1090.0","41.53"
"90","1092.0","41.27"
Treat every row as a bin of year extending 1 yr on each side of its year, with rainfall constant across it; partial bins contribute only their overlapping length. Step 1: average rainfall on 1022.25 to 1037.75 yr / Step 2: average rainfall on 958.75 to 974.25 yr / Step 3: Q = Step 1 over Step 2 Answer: 1.23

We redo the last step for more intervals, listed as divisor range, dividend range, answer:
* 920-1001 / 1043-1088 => 1.36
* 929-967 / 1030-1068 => 1.72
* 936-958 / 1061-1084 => 1.88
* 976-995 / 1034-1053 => 1.08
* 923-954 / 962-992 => 1.64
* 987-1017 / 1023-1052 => 1.05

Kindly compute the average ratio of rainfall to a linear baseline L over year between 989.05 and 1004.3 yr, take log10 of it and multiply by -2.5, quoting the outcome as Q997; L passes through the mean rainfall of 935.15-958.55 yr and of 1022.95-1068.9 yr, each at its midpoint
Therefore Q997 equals -0.24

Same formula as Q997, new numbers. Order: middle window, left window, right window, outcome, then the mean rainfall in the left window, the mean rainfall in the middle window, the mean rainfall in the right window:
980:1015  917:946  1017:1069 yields -0.154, 23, 37.8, 39.7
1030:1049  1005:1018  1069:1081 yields -0.071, 37.9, 41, 39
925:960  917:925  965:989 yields 0.362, 27.5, 21.8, 35.2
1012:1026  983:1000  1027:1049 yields 0.044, 38.4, 38.1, 40.6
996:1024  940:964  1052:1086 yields -0.202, 23.1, 37.6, 39.5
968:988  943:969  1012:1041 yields -0.192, 25.4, 35.4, 39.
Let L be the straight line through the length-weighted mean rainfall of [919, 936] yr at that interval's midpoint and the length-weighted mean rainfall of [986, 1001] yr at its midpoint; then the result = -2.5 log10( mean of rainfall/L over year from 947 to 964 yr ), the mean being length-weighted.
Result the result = 0.24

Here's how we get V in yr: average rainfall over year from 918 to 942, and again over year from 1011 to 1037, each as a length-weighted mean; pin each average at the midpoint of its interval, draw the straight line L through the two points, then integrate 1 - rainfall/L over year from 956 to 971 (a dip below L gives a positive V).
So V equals -0.7 yr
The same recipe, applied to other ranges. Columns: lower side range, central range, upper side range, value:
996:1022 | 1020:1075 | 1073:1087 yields -1.2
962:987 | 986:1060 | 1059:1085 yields -3.8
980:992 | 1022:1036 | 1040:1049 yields 0.4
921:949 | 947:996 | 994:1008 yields -1.7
